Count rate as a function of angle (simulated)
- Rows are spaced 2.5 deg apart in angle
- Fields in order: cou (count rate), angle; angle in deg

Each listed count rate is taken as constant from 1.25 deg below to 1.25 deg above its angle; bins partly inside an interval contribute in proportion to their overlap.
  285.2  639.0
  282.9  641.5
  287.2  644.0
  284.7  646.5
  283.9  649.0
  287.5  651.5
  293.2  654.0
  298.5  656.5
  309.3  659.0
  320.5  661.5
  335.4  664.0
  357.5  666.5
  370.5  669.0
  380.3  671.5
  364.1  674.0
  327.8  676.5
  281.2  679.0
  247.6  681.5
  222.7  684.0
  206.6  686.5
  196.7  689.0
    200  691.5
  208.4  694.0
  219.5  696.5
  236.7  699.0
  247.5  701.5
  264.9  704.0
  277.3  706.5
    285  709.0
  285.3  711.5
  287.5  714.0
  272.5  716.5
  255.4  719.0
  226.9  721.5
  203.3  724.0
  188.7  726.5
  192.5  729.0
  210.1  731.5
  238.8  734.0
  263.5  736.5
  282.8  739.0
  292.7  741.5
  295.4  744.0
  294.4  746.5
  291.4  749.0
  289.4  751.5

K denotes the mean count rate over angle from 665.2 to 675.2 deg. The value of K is 368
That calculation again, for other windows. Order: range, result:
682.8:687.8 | 214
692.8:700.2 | 222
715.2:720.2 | 264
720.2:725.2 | 216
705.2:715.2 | 284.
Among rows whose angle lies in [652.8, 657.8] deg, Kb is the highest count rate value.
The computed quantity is 298.5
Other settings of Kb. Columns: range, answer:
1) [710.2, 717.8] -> 287.5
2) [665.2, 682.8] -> 380.3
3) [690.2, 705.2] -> 264.9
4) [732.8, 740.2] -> 282.8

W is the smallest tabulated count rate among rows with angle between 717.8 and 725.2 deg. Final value 203.3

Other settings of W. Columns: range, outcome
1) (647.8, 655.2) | 283.9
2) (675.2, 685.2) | 222.7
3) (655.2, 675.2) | 298.5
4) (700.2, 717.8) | 247.5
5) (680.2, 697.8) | 196.7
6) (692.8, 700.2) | 208.4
